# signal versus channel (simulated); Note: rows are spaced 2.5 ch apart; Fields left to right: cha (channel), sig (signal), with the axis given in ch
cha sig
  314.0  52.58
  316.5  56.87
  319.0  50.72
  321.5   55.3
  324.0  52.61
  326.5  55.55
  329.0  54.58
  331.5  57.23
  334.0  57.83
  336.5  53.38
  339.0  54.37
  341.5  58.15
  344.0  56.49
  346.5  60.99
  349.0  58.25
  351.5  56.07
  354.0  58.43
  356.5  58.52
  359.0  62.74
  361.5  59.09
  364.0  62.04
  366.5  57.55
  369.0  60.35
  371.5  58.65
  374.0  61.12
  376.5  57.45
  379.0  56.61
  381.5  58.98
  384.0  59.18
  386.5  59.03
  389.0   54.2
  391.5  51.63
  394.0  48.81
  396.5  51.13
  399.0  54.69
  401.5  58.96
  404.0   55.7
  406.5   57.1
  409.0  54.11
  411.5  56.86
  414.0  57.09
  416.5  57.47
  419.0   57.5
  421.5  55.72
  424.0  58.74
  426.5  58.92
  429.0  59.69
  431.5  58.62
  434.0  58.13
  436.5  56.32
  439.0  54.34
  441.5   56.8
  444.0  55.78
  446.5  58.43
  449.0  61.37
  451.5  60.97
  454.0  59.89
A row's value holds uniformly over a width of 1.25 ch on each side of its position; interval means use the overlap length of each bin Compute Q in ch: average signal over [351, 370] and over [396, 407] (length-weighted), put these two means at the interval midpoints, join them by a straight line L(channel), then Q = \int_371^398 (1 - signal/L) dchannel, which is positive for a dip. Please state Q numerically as 0.6 ch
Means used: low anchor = 59.5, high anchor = 55.7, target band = 56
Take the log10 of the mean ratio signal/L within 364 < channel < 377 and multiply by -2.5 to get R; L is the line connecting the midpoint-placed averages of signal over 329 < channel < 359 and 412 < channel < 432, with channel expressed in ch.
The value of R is -0.03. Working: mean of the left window 57.4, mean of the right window 57.9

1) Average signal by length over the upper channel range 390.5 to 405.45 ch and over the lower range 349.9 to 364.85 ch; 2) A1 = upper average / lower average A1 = 0.90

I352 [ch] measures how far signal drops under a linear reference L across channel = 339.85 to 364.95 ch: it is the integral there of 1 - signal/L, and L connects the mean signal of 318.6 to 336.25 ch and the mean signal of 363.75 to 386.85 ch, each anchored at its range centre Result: -0.84 ch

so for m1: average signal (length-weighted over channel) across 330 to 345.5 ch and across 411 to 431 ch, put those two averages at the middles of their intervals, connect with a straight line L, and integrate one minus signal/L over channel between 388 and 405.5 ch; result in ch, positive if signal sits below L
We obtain 1.1 ch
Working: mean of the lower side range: 56.3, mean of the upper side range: 57.8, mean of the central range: 53.6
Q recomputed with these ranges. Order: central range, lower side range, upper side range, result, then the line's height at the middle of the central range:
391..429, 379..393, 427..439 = 0.9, 57.2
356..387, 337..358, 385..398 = -2.4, 55.1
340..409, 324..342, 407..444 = -1.4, 56.3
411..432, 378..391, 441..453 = 0.1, 58.2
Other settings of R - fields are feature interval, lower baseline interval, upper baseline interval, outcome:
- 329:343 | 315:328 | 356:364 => 0.01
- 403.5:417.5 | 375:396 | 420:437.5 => 0.01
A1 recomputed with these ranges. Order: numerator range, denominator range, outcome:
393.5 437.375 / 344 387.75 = 0.96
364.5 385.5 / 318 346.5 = 1.06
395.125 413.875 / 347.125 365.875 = 0.94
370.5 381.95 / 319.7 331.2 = 1.07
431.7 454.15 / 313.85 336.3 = 1.06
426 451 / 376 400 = 1.05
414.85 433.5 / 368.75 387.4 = 0.99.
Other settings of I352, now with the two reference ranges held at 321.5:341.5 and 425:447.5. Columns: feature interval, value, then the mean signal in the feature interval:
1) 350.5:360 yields -0.53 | 58.9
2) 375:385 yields -0.32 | 58.1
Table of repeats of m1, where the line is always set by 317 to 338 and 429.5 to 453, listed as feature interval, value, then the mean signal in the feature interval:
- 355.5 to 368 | -1.0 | 60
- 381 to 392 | -0.1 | 56.8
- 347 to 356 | -0.4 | 57.9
